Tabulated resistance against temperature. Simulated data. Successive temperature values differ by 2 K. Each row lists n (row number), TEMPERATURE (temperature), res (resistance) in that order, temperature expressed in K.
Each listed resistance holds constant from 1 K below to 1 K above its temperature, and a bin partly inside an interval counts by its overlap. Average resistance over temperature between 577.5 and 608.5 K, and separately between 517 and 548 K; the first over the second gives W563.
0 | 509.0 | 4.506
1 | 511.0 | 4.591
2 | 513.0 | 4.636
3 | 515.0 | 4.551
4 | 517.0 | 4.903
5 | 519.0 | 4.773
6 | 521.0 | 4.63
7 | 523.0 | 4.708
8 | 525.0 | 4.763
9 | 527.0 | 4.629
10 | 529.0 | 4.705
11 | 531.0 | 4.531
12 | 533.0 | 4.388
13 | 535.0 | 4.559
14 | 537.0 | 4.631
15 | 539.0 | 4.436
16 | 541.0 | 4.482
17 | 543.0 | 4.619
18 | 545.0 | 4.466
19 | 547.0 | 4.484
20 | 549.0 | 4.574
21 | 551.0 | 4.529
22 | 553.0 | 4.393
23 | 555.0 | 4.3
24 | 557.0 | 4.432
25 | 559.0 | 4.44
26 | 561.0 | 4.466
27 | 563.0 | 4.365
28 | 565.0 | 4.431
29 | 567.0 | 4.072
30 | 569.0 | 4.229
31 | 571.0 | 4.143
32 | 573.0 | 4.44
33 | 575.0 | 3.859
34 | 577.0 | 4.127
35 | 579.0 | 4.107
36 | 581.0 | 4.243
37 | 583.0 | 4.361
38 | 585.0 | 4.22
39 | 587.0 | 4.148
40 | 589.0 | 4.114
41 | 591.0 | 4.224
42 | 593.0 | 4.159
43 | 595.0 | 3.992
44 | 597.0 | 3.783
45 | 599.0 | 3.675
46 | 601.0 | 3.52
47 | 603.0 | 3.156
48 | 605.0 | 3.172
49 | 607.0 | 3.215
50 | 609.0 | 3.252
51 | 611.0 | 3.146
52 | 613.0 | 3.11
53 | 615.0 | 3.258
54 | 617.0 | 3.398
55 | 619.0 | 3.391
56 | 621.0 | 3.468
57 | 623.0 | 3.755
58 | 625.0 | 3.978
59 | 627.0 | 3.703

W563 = 0.84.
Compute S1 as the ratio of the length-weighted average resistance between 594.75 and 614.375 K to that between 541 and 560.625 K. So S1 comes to 0.76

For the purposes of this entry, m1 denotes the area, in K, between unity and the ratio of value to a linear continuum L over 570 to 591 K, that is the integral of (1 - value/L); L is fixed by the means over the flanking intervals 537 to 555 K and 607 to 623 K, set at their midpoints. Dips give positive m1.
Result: -1.5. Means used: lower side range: 4.49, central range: 4.18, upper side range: 3.31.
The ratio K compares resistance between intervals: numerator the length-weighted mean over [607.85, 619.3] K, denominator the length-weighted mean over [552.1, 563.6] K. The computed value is 0.74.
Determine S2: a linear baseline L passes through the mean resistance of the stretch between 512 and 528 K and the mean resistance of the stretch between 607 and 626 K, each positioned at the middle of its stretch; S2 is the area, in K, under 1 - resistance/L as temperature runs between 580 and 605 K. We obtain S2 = -1.3 K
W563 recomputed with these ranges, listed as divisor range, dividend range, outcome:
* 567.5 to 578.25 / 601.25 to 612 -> 0.77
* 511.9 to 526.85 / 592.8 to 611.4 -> 0.74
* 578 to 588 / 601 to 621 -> 0.77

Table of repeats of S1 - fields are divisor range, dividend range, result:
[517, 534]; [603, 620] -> 0.70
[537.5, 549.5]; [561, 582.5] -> 0.93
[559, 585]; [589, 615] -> 0.84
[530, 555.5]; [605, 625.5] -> 0.75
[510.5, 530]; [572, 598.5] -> 0.88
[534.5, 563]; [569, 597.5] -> 0.93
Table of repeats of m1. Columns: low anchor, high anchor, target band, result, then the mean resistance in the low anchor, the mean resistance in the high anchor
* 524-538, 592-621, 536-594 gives -3.6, 4.6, 3.45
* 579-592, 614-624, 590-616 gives 2.1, 4.21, 3.45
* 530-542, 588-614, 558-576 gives -0.9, 4.5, 3.58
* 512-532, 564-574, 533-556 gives -0.1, 4.68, 4.26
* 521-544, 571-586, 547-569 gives -0.1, 4.59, 4.19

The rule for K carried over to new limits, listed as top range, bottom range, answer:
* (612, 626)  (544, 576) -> 0.80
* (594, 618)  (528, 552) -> 0.75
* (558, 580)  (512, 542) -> 0.92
